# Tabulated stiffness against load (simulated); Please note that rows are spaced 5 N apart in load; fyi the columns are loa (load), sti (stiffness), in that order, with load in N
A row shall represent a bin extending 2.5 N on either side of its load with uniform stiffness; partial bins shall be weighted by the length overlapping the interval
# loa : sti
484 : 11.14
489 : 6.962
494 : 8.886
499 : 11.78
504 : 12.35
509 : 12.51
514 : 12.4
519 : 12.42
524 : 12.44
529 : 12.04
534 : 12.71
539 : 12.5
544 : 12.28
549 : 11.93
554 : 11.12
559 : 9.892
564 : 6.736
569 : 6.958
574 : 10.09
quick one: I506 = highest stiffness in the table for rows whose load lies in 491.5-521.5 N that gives 12.51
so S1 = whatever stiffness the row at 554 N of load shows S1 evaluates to 11.12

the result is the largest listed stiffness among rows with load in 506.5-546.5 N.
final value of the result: 12.71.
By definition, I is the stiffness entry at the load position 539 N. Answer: 12.5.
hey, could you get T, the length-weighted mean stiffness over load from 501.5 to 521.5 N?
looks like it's 12.4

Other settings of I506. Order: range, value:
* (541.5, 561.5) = 12.28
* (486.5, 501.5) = 11.78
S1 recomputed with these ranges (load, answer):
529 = 12.04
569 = 6.958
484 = 11.14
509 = 12.51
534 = 12.71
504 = 12.35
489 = 6.962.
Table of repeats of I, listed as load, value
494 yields 8.886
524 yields 12.44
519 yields 12.42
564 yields 6.736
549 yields 11.93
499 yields 11.78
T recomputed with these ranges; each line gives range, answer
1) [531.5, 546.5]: 12.5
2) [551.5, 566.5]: 9.25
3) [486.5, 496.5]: 7.92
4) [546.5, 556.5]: 11.5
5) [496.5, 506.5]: 12.1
